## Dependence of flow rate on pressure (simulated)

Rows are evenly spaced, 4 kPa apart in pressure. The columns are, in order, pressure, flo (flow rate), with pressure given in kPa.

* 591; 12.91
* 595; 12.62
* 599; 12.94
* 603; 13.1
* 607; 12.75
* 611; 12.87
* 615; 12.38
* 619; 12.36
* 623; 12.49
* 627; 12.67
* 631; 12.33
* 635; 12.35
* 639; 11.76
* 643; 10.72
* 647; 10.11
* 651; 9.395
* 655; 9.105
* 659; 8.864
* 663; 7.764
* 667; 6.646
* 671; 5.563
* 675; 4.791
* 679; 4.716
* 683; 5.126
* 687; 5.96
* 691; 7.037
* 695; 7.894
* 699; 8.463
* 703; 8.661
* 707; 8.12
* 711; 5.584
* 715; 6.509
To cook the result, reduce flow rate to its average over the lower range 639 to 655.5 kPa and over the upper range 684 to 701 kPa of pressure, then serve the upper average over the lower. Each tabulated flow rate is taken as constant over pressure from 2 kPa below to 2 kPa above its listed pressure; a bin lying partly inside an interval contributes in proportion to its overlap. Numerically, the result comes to 0.71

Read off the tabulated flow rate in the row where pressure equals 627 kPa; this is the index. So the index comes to 12.67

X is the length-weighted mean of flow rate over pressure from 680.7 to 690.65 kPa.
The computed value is 5.77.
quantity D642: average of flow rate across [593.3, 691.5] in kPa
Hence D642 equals 9.89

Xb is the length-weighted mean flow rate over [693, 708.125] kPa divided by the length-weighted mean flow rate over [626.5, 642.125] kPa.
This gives 0.68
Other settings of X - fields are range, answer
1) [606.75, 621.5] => 12.6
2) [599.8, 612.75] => 12.9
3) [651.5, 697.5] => 6.79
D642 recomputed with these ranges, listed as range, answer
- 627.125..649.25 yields 11.5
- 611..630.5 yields 12.5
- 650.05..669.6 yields 8.21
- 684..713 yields 7.31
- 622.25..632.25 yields 12.5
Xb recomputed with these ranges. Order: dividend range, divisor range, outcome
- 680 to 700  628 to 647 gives 0.58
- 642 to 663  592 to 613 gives 0.73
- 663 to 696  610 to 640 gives 0.48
